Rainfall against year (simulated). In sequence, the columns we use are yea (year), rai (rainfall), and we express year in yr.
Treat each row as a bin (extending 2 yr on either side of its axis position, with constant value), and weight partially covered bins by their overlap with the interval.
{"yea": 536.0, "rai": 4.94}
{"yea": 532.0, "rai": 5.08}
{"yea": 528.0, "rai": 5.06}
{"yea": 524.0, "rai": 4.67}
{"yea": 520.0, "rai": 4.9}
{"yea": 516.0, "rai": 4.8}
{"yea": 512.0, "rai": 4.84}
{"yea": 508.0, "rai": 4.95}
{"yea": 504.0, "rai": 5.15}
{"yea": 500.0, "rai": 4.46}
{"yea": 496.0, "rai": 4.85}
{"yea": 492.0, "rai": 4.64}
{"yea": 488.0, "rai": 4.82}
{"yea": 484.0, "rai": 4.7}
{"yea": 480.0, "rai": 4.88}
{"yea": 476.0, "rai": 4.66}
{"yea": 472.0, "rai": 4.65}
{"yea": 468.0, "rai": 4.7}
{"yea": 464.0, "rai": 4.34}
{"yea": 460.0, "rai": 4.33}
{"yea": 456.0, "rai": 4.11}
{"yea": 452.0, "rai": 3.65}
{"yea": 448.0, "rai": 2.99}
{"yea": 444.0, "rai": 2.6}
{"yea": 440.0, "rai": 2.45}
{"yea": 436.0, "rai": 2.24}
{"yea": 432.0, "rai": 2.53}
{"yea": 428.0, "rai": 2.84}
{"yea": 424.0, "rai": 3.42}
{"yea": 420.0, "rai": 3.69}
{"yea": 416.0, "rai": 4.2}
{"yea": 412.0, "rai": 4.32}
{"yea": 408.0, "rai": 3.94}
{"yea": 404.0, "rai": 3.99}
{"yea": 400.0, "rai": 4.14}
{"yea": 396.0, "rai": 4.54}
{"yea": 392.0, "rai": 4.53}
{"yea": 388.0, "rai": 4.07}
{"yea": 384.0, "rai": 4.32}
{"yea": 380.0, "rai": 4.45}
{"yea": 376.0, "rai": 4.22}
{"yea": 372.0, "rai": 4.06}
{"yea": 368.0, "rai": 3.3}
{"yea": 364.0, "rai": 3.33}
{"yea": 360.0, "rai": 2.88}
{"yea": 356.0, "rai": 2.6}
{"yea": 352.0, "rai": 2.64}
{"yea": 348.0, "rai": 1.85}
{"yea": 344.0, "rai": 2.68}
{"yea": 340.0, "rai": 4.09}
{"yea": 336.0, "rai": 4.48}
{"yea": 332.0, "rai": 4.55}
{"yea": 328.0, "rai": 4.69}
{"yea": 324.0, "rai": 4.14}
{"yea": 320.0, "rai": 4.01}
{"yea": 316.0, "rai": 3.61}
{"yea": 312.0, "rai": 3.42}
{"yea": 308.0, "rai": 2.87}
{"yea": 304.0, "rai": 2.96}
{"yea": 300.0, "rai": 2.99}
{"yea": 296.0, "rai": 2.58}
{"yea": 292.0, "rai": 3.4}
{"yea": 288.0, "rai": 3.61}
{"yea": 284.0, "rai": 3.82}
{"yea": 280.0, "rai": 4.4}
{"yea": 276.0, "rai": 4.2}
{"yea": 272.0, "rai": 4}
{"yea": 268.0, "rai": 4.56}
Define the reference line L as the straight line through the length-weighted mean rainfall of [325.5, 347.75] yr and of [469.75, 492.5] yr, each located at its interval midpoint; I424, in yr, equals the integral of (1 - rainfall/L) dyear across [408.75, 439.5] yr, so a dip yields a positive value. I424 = 7.7 yr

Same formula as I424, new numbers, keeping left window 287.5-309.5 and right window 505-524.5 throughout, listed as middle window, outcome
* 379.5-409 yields -3.1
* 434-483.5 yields 6.6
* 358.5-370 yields 1.3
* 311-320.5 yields -1.4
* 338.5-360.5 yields 4.5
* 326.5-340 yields -4.7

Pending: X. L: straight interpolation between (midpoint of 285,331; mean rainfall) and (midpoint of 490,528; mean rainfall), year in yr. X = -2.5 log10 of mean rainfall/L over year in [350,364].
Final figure 0.34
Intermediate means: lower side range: 3.51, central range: 2.8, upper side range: 4.82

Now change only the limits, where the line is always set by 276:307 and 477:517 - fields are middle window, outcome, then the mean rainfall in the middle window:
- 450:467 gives 0.10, 4.14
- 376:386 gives -0.08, 4.35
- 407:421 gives 0.05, 4.07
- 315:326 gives -0.09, 3.95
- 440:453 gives 0.46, 2.94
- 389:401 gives -0.07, 4.4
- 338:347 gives 0.17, 3.21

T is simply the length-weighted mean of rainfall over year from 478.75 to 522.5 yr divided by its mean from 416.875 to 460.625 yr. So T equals 1.5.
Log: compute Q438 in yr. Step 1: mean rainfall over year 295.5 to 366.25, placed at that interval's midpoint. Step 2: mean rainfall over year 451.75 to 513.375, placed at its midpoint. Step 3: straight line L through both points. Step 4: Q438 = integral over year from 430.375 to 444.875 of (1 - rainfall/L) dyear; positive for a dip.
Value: 6.2 yr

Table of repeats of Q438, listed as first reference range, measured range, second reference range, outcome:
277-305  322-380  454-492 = 3.6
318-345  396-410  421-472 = -1.6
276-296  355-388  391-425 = 2.4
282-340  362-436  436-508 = 2.1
